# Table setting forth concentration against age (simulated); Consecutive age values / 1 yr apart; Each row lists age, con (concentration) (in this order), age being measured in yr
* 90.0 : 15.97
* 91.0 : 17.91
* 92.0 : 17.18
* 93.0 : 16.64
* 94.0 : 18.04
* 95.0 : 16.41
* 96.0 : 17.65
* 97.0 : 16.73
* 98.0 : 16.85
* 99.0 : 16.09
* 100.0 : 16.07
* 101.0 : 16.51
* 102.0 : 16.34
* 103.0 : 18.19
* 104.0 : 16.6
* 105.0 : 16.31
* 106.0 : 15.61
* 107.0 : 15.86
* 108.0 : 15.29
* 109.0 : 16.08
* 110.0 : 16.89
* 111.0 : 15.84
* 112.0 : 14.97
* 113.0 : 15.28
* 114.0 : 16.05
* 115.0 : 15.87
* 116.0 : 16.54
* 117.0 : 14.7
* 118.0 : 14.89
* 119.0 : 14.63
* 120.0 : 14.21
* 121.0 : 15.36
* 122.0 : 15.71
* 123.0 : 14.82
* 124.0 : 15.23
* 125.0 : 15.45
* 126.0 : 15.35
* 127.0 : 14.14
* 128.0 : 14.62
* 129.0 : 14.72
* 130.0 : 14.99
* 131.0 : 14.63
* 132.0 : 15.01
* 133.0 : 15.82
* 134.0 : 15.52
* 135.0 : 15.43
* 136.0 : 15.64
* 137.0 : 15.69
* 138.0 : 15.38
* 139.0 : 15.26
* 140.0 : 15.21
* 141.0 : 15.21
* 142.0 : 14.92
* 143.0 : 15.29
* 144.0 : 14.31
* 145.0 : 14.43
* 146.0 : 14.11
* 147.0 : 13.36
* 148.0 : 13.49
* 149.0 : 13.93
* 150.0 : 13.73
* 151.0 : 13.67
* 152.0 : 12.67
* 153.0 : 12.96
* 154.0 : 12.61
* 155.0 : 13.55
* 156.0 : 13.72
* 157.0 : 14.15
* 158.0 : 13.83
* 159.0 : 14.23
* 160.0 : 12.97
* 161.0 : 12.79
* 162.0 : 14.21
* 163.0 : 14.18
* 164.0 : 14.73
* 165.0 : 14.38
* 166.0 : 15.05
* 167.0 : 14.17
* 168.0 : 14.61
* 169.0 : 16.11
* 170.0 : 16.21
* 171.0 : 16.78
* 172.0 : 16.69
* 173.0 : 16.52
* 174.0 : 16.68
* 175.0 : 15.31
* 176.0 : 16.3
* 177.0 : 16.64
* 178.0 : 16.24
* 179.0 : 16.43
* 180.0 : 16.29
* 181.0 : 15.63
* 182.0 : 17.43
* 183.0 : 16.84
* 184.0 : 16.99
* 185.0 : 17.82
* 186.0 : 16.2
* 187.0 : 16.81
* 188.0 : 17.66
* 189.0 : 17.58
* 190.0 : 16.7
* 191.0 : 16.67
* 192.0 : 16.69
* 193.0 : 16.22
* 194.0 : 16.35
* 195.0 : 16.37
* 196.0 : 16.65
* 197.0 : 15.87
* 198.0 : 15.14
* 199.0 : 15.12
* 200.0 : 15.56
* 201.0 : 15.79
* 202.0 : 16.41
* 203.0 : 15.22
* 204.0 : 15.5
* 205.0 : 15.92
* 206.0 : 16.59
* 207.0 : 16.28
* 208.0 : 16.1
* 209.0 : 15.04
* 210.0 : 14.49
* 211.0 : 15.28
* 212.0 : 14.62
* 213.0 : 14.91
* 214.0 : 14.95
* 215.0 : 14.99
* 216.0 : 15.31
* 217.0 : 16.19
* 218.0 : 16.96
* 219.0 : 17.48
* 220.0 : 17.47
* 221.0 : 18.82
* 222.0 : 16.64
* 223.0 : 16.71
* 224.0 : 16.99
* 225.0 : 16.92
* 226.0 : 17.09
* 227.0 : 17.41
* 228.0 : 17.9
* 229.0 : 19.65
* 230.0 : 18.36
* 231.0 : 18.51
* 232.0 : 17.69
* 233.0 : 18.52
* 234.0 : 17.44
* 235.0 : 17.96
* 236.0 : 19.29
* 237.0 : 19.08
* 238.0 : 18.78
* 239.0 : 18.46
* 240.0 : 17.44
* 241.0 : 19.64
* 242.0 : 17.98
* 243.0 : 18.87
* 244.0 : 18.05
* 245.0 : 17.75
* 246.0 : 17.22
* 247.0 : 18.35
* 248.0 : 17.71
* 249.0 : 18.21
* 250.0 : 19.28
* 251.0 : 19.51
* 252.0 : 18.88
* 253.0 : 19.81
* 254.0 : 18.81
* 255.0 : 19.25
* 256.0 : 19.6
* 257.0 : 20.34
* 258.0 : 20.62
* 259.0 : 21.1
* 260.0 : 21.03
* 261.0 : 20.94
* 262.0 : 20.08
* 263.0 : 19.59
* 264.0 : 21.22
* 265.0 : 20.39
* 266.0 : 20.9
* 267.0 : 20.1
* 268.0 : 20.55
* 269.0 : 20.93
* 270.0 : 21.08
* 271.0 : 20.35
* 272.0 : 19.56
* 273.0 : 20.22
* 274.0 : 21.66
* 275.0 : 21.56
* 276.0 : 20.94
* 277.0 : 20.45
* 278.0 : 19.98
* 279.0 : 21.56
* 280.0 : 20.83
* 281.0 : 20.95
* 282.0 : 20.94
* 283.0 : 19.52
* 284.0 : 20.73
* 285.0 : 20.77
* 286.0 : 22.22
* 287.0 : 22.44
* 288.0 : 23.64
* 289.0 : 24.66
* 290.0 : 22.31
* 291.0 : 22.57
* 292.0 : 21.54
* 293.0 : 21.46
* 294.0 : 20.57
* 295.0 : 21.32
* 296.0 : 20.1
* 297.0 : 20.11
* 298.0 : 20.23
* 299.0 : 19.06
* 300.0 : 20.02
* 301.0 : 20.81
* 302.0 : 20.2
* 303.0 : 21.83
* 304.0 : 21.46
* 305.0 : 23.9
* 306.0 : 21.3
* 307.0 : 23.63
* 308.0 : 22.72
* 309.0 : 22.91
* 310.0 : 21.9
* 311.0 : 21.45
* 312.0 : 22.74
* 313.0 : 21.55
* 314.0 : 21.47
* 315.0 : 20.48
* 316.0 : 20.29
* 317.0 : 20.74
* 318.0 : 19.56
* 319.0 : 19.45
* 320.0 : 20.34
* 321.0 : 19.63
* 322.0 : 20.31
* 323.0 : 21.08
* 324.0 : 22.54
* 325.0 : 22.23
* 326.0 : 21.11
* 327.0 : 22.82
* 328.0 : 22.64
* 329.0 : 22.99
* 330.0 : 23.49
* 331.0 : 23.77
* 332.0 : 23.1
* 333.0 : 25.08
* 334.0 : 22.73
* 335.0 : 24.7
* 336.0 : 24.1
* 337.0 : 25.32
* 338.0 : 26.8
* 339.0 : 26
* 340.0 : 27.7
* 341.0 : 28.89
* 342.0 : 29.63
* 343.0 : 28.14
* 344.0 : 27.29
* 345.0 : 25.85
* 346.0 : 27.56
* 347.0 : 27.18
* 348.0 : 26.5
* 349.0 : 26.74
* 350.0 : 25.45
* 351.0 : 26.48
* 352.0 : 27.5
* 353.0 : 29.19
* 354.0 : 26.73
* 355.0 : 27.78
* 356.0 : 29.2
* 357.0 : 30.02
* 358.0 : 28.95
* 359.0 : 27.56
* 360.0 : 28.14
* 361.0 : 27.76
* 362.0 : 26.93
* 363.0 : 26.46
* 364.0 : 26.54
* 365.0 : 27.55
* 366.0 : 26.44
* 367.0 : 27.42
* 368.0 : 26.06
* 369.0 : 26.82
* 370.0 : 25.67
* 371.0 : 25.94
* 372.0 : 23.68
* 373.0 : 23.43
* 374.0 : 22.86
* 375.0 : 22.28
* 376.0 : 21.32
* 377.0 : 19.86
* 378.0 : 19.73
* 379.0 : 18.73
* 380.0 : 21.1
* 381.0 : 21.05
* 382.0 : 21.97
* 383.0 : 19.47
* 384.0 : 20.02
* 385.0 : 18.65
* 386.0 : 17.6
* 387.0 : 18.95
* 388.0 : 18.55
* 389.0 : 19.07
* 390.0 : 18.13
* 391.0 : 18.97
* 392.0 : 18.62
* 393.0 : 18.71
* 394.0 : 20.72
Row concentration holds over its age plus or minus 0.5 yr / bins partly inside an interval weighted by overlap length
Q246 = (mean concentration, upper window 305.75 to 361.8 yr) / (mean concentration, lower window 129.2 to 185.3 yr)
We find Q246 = 1.6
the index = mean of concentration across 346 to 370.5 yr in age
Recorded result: 27.3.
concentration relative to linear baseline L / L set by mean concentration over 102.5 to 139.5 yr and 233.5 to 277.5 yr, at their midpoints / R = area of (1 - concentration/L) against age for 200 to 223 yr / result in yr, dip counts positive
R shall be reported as 2.9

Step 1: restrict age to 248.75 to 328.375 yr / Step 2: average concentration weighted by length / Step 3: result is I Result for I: 21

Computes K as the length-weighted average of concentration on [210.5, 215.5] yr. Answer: 14.9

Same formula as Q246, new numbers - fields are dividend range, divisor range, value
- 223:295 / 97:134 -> 1.27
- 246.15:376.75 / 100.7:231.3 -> 1.46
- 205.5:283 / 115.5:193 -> 1.23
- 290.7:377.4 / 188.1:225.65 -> 1.49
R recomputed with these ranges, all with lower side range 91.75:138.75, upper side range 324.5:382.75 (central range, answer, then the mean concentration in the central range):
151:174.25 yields 4.2 yr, 14.5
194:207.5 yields 2.3 yr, 15.9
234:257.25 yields 2.6 yr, 18.7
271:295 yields 1.2 yr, 21.3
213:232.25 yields 2.9 yr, 17.1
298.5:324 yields 2.6 yr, 21.2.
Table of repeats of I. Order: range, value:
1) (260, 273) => 20.5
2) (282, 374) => 23.9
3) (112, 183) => 15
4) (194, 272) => 17.9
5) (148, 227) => 15.7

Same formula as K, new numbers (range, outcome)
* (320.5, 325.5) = 21.2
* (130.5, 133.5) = 15.2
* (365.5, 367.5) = 26.9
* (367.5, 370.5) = 26.2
